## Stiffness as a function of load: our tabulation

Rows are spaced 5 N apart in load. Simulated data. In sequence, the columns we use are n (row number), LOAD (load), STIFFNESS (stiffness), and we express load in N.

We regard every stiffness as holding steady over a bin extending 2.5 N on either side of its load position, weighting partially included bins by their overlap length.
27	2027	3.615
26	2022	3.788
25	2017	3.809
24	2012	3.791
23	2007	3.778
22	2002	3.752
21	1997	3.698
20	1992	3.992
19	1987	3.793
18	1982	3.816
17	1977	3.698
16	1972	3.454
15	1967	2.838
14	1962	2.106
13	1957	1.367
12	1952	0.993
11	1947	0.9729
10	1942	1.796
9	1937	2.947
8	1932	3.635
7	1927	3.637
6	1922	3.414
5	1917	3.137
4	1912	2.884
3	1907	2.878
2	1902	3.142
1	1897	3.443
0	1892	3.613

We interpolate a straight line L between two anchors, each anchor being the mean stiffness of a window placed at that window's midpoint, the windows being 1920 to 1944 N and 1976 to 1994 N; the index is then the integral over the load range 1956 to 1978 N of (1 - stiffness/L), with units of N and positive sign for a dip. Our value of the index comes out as 5.45 N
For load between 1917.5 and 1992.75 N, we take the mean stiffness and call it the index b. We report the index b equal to 2.81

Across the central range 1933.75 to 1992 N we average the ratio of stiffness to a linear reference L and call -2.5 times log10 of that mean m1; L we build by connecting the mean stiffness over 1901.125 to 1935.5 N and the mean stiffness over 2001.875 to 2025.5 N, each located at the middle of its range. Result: 0.33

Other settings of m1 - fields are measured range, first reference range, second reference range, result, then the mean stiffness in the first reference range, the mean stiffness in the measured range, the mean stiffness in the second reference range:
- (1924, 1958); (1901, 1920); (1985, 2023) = 0.39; 3.01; 2.25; 3.8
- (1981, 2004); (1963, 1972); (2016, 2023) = -0.15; 2.89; 3.81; 3.8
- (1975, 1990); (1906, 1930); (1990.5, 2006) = -0.03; 3.22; 3.78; 3.8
